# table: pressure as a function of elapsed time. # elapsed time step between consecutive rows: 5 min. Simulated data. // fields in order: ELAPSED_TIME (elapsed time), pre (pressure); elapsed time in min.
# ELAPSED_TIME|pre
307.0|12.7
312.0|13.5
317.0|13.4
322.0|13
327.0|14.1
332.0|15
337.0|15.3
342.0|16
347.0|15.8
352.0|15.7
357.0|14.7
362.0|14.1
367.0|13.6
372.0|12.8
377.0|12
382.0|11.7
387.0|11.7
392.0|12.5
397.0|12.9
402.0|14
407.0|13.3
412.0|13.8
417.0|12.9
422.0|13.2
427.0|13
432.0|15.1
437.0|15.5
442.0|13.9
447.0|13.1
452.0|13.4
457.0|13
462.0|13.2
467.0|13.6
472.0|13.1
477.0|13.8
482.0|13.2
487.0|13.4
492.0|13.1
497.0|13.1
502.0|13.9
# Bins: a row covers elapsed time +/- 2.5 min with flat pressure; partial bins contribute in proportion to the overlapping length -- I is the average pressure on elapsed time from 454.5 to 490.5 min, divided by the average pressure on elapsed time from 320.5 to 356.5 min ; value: 0.89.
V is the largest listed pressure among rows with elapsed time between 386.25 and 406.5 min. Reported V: 14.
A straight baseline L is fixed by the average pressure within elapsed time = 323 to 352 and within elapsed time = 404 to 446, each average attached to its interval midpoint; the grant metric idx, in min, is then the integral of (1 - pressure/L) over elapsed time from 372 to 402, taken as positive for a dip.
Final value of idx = 4.2 min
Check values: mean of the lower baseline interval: 15.2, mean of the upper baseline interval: 13.8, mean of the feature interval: 12.4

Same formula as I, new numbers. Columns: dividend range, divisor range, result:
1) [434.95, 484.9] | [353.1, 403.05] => 1.04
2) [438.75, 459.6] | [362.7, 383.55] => 1.06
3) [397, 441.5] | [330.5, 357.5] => 0.89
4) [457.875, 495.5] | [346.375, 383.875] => 0.97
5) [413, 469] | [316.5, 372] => 0.94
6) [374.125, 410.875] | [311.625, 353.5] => 0.86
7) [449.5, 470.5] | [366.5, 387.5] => 1.08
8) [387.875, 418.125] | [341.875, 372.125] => 0.89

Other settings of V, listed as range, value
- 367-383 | 13.6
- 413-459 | 15.5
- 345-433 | 15.8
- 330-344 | 16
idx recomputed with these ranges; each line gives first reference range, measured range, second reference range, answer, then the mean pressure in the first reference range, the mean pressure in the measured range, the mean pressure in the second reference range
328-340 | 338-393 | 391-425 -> 2.1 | 15.1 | 13.8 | 13.3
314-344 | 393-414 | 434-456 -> 1.0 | 14.4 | 13.4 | 13.9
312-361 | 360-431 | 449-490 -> 5.4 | 14.7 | 13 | 13.3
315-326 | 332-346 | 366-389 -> -2.8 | 13.3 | 15.5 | 12.3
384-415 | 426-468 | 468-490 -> -1.8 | 13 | 13.8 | 13.4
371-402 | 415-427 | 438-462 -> -0.1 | 12.4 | 13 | 13.5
